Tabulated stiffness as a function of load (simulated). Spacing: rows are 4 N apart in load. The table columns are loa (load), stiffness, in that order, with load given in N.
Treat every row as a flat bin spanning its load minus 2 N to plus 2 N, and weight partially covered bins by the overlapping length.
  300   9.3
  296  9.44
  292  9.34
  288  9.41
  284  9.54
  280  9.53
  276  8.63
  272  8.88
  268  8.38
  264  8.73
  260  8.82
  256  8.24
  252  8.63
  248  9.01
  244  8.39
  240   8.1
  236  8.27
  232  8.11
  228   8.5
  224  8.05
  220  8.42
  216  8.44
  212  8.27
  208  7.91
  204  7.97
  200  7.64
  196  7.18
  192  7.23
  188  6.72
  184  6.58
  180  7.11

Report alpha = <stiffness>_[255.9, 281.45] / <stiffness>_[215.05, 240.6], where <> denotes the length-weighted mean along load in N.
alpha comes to 1.1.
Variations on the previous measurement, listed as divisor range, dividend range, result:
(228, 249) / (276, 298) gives 1.12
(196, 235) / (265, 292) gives 1.12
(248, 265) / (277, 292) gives 1.09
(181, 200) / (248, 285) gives 1.26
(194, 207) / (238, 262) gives 1.12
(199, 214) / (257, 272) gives 1.09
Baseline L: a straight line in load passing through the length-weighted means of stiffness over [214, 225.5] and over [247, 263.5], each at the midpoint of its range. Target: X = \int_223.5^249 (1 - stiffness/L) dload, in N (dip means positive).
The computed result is 0.4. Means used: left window 8.31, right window 8.66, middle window 8.34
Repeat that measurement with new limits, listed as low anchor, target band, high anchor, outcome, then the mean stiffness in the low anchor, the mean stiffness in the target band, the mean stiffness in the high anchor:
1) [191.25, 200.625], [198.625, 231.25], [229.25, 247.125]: -1.7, 7.32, 8.16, 8.28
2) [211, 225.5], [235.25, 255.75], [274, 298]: 0.6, 8.31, 8.47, 9.31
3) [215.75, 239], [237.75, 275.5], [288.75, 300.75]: 0.8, 8.28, 8.58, 9.37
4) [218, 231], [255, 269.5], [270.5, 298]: 0.6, 8.31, 8.57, 9.26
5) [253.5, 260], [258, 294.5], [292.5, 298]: -0.4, 8.45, 9.03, 9.41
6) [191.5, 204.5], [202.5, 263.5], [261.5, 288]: -1.5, 7.48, 8.35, 8.98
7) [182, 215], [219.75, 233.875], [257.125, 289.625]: -0.4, 7.47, 8.25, 8.96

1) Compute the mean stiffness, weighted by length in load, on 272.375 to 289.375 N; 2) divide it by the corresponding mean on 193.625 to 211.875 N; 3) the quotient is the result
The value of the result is 1.2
